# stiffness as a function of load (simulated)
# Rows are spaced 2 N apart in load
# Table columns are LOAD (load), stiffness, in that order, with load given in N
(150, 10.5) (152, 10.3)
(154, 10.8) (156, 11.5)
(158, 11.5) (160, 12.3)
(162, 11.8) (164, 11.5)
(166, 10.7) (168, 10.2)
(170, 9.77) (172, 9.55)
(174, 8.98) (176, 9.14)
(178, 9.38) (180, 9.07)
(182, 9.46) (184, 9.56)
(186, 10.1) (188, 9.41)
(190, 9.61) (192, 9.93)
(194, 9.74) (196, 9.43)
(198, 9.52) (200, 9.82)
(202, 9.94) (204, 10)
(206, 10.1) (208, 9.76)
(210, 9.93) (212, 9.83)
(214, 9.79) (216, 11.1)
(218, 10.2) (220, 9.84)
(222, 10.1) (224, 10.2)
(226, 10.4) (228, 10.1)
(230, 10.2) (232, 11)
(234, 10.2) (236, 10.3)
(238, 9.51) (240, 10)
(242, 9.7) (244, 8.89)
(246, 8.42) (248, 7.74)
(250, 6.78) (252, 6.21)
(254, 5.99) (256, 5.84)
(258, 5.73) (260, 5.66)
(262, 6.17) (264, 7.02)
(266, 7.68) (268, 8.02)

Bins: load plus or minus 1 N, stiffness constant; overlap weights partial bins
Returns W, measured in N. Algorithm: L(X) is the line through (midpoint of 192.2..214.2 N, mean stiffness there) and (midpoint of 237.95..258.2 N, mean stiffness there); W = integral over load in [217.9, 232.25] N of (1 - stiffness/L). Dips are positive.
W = -2.4 N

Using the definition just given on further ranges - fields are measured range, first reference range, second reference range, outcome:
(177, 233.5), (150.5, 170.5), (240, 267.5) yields -4.9 N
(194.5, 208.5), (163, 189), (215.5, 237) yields 0.3 N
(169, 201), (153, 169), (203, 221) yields 3.5 N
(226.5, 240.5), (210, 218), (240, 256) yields -2.3 N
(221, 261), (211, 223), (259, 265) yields -2.4 N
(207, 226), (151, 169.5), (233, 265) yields -2.3 N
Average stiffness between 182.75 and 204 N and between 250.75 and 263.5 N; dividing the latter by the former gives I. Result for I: 0.6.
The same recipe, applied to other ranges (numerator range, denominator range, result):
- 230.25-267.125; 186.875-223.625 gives 0.81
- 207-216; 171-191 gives 1.06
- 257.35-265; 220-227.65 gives 0.61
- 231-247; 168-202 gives 1.02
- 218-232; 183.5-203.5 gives 1.05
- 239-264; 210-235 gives 0.71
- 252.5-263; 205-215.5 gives 0.59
